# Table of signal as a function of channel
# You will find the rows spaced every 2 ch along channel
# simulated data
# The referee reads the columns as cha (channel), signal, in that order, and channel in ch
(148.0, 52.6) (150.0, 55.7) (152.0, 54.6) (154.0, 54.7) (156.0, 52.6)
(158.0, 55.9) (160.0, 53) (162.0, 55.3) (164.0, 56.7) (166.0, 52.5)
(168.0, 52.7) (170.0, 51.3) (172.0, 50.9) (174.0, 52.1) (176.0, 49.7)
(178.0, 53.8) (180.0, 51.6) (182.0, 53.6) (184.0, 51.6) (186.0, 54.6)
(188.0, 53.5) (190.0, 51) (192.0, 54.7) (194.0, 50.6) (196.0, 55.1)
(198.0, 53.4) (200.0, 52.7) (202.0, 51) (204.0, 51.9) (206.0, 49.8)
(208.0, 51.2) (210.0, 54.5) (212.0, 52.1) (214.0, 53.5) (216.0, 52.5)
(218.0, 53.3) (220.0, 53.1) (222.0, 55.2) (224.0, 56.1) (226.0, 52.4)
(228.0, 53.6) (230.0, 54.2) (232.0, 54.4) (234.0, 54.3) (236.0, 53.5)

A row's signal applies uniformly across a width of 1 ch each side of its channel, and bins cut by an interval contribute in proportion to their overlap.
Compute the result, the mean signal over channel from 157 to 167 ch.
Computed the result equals 54.7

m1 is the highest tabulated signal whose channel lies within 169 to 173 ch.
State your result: 51.3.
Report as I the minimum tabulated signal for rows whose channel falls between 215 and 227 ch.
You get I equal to 52.4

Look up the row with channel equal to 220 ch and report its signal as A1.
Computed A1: 53.1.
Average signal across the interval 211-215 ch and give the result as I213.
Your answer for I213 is 52.8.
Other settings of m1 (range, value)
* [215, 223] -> 55.2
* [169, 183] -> 53.8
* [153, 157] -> 54.7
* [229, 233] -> 54.4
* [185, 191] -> 54.6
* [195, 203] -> 55.1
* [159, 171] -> 56.7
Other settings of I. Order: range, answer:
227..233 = 53.6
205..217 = 49.8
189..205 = 50.6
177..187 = 51.6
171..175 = 50.9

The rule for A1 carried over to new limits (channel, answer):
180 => 51.6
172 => 50.9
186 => 54.6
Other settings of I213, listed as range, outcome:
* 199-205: 51.9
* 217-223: 53.9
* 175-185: 52.1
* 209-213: 53.3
